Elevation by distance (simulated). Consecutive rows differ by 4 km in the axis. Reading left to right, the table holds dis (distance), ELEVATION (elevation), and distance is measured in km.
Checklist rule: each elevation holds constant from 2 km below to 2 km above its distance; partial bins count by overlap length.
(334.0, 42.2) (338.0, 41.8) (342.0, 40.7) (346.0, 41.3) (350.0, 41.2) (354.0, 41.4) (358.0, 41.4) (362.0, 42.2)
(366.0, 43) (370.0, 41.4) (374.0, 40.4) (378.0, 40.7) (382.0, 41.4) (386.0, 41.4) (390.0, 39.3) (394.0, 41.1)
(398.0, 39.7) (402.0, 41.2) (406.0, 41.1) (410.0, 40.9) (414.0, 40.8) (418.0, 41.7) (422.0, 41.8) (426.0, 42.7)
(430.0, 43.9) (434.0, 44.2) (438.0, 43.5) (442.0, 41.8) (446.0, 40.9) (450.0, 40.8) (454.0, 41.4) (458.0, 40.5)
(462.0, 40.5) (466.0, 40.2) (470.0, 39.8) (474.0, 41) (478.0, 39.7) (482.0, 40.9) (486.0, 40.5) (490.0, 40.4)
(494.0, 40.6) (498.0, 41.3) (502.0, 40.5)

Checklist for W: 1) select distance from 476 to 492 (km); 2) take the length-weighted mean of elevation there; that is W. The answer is 40.4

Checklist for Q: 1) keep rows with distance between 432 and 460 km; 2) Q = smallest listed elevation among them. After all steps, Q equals 40.5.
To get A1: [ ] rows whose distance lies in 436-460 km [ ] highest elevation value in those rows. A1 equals 43.5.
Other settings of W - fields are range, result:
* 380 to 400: 40.6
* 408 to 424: 41.3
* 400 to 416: 41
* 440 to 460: 41.1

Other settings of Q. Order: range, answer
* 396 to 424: 39.7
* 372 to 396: 39.3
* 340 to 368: 40.7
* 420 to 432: 41.8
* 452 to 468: 40.2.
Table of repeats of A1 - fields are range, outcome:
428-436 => 44.2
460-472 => 40.5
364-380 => 43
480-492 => 40.9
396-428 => 42.7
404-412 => 41.1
